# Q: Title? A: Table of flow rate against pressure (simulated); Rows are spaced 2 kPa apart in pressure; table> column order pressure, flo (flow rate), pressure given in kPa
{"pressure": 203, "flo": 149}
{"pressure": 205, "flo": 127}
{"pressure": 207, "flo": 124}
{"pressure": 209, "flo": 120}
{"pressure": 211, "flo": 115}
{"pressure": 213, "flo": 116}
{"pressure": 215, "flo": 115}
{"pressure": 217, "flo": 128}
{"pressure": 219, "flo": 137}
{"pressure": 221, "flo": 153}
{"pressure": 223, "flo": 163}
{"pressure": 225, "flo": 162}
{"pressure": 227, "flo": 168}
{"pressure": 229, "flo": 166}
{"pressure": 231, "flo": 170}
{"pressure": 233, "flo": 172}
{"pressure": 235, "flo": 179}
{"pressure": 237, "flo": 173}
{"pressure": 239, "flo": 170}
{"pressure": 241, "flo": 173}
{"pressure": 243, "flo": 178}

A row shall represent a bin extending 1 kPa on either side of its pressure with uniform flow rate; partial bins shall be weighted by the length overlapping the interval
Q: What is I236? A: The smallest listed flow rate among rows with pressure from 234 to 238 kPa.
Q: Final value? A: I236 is 173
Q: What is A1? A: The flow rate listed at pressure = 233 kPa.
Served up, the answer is 172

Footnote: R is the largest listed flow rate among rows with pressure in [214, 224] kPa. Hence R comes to 163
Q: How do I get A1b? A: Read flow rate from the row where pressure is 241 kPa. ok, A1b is 173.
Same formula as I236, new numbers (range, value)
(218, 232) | 137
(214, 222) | 115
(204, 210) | 120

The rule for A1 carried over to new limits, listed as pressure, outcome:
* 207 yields 124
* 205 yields 127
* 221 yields 153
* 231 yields 170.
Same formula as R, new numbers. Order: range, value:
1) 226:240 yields 179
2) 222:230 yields 168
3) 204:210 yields 127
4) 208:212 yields 120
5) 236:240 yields 173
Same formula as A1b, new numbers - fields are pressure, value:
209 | 120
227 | 168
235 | 179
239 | 170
